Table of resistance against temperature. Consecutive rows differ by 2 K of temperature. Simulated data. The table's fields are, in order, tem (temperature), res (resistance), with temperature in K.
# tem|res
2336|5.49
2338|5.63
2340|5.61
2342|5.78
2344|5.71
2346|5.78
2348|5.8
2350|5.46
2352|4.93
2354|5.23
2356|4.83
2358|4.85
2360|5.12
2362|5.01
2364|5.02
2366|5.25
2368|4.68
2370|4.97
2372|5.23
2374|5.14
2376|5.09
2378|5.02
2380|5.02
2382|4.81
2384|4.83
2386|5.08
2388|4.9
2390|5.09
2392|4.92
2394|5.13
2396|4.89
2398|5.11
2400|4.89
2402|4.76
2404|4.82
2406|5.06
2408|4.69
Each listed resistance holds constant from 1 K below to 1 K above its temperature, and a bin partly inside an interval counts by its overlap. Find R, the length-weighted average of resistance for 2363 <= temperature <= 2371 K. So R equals 4.98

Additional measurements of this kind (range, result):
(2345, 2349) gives 5.79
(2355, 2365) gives 4.97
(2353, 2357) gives 5.03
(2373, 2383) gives 5.02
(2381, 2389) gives 4.91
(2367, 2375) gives 5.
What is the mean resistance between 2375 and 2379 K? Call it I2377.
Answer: 5.05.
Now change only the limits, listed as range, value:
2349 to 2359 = 5.06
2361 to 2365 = 5.01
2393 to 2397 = 5.01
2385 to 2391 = 5.02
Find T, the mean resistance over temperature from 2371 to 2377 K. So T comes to 5.15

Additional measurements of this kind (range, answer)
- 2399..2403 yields 4.82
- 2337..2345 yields 5.68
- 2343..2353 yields 5.54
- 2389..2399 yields 5.03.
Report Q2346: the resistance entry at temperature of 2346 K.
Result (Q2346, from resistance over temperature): 5.78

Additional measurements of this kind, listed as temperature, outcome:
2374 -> 5.14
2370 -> 4.97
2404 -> 4.82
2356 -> 4.83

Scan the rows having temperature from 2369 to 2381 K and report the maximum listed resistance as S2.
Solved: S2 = 5.23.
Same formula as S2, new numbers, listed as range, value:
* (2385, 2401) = 5.13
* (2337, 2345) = 5.78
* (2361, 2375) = 5.25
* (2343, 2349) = 5.8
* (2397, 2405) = 5.11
